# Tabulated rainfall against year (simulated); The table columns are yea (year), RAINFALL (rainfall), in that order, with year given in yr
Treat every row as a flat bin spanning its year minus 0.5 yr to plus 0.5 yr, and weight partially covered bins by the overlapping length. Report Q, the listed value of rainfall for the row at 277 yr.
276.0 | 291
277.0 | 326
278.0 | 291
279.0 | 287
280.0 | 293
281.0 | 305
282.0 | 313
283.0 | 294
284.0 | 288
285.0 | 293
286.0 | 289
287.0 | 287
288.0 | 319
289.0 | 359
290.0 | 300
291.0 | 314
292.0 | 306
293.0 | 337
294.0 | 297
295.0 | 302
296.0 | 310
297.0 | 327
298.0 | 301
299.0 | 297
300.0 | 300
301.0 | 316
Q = 326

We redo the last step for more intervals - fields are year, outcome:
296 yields 310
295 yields 302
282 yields 313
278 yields 291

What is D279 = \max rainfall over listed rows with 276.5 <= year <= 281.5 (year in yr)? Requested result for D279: 326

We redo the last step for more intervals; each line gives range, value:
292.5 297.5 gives 337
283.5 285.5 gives 293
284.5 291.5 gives 359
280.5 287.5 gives 313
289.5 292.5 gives 314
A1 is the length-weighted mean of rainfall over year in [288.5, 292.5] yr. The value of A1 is 320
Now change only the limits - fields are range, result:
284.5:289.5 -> 309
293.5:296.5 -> 303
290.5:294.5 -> 314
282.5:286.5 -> 291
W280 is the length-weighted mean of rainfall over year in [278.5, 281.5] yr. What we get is 295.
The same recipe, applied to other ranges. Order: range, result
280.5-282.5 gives 309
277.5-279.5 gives 289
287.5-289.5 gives 339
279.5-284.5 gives 299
